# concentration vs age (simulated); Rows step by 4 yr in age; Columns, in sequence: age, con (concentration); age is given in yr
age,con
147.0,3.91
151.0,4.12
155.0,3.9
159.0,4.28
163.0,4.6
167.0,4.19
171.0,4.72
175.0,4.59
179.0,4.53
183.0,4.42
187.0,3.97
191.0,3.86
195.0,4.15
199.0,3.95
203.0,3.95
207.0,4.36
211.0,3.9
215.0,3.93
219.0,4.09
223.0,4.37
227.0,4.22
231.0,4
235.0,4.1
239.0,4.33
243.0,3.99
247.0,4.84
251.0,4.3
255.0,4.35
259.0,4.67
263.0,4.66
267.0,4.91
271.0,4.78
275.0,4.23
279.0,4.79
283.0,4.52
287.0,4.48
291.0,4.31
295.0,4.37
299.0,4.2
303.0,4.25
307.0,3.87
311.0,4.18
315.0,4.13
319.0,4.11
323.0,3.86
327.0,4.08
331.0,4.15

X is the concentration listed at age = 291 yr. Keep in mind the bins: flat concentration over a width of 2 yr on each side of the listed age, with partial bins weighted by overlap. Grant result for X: 4.31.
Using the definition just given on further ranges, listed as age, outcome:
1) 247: 4.84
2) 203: 3.95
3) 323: 3.86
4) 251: 4.3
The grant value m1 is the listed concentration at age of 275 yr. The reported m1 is 4.23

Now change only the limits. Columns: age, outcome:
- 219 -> 4.09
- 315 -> 4.13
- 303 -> 4.25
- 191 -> 3.86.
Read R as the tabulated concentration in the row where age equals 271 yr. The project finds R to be 4.78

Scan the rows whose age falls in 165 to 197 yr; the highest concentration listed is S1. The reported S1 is 4.72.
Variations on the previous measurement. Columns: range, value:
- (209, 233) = 4.37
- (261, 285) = 4.91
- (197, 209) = 4.36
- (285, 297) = 4.48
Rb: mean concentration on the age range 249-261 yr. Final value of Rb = 4.44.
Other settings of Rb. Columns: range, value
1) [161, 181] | 4.53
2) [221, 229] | 4.29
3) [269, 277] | 4.51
